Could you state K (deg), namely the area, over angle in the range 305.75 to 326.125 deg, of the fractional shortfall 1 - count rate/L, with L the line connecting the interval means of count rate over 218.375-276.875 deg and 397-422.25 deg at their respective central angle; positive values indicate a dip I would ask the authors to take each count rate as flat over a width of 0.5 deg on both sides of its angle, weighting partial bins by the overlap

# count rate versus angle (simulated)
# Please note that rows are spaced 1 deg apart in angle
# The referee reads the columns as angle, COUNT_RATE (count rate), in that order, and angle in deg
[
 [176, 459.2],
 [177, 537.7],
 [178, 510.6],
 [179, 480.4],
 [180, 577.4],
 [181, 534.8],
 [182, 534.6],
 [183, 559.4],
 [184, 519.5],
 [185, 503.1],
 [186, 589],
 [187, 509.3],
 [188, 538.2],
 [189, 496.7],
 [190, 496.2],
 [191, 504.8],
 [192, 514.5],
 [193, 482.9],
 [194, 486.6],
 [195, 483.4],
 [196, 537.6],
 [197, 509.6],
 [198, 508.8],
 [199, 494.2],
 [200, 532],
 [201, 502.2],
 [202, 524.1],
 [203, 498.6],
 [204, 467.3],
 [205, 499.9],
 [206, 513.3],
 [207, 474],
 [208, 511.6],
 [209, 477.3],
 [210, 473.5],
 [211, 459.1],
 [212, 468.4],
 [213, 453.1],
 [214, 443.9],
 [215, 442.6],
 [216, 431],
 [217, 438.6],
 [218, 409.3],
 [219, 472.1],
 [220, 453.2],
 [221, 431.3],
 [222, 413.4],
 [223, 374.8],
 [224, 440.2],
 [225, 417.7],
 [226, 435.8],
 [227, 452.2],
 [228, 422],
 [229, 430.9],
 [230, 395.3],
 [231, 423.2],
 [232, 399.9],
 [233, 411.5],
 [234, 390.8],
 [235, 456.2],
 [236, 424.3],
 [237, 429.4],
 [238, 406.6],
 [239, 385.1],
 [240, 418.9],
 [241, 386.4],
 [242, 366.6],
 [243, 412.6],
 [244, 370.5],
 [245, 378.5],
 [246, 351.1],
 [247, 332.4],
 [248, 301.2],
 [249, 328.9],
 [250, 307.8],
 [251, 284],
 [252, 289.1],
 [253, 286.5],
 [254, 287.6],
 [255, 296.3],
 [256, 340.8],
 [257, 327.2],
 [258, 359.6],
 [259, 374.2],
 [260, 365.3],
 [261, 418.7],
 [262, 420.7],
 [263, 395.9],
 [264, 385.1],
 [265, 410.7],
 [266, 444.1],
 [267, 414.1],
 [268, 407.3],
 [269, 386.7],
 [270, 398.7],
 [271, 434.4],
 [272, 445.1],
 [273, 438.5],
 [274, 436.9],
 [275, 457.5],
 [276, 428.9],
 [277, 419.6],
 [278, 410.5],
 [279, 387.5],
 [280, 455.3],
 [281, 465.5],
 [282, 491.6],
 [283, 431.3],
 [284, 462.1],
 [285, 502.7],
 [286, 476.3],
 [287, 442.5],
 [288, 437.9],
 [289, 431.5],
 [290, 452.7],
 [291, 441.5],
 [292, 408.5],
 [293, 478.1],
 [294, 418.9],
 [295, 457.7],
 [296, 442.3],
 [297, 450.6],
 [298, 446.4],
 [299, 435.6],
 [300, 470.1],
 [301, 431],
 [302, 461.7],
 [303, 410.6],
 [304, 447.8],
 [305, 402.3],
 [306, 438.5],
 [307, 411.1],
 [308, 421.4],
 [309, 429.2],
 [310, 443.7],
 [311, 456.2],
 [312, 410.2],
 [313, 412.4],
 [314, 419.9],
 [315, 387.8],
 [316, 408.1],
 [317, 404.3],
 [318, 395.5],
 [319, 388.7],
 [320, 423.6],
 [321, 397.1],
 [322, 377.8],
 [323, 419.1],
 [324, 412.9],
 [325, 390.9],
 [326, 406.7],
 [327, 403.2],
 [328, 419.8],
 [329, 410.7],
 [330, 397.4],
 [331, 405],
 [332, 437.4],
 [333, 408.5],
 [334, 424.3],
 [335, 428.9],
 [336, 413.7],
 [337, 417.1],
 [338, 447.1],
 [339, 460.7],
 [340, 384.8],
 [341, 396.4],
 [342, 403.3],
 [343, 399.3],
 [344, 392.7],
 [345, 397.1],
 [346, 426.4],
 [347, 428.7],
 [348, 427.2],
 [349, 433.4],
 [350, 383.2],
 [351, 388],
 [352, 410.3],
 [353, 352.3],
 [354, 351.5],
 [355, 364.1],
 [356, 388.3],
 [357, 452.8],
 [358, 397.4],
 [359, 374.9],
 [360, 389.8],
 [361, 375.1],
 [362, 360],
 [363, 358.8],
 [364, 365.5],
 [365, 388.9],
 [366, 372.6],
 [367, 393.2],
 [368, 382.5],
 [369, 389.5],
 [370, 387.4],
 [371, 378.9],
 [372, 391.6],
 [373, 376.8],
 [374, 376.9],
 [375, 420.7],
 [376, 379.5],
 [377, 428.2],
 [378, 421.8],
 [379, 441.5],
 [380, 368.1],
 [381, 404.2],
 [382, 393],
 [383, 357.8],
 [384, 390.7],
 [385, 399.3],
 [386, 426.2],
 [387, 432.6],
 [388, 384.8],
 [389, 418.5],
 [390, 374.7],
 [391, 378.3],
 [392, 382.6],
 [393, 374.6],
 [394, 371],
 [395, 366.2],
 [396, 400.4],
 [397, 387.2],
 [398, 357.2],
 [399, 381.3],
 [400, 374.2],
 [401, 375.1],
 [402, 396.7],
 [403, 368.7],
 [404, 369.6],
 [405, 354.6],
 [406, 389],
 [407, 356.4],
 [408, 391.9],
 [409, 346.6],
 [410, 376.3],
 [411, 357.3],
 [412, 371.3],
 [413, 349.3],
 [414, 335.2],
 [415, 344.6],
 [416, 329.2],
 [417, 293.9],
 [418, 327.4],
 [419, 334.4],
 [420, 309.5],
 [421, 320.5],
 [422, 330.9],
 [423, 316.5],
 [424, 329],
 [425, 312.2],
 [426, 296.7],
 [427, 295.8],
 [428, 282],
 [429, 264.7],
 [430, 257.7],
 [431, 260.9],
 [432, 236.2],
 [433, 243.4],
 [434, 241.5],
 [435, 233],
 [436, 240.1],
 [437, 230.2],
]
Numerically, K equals -1.91 deg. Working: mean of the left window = 393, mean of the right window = 355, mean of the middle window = 412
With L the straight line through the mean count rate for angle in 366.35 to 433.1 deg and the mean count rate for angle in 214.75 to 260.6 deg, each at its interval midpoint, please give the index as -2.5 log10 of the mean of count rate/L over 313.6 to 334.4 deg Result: -0.10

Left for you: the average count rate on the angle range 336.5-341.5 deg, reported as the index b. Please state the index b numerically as 421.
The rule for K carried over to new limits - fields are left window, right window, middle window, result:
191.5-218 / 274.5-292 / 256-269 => 1.8 deg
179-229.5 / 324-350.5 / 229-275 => 7.6 deg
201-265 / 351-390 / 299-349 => -2.6 deg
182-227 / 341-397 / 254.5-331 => 2.3 deg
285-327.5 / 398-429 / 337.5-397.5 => -2.5 deg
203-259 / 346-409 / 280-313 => -3.8 deg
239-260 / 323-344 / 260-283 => -4.1 deg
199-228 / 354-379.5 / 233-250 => 2.5 deg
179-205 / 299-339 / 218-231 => 1.7 deg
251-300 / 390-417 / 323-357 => -1.5 deg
